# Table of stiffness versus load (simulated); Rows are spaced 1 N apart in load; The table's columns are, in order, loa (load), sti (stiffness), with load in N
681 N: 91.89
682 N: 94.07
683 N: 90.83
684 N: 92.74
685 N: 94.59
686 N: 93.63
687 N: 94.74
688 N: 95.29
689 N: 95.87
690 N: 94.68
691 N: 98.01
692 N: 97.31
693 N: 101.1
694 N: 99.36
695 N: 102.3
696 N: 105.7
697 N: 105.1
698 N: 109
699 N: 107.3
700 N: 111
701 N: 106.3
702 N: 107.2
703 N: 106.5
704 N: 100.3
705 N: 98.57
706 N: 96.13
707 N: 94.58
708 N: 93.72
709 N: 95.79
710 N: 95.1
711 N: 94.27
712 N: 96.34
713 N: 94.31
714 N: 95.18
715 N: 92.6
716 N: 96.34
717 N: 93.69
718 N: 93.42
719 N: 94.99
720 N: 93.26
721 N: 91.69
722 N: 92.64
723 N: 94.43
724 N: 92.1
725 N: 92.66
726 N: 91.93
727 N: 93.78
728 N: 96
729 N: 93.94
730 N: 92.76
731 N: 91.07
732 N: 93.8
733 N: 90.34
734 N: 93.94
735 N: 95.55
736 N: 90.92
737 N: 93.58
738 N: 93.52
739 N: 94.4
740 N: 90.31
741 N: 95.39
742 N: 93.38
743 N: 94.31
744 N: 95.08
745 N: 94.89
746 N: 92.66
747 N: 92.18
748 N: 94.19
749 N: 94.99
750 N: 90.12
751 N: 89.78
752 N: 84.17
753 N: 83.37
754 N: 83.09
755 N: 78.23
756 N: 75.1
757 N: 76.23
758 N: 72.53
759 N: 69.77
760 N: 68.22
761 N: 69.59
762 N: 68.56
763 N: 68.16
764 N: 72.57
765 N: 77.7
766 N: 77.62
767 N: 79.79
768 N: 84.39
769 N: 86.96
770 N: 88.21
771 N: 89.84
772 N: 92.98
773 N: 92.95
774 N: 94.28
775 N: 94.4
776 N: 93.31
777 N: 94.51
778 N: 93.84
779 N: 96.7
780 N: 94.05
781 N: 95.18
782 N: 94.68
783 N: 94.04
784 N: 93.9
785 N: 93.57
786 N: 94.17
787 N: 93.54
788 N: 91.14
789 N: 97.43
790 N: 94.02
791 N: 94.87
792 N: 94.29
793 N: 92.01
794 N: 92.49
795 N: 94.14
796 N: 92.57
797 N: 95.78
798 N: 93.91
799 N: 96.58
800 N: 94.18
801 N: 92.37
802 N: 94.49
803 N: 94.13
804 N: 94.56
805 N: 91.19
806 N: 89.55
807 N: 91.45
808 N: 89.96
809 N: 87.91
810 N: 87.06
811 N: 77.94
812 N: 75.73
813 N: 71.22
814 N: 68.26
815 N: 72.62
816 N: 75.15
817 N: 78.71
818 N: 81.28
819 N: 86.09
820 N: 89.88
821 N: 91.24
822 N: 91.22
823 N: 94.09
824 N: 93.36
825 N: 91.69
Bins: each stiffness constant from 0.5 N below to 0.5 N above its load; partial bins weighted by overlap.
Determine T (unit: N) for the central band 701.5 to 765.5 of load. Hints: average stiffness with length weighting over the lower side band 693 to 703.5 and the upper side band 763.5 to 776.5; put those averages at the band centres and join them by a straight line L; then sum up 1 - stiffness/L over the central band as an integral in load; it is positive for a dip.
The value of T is 4.2 N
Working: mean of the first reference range 106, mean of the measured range 90.1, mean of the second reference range 86.5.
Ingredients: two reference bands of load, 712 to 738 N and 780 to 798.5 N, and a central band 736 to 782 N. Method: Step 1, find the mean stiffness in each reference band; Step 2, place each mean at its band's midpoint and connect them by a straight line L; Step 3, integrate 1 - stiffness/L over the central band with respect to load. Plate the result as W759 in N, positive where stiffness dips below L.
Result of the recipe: 3.5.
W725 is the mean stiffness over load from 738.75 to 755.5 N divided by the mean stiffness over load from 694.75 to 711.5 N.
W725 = 0.89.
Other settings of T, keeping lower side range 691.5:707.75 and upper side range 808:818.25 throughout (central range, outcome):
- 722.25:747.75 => 0.48 N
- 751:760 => 1.27 N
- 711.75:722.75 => 0.56 N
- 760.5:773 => 1.12 N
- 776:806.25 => -4.05 N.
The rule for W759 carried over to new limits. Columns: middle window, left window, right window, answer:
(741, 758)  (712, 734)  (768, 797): 0.98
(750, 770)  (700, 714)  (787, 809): 3.73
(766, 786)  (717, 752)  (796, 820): -0.55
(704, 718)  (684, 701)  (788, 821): 0.43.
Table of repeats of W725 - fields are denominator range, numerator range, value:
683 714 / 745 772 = 0.82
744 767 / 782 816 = 1.11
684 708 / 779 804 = 0.94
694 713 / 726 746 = 0.92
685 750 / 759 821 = 0.91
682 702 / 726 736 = 0.93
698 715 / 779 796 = 0.94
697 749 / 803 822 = 0.88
